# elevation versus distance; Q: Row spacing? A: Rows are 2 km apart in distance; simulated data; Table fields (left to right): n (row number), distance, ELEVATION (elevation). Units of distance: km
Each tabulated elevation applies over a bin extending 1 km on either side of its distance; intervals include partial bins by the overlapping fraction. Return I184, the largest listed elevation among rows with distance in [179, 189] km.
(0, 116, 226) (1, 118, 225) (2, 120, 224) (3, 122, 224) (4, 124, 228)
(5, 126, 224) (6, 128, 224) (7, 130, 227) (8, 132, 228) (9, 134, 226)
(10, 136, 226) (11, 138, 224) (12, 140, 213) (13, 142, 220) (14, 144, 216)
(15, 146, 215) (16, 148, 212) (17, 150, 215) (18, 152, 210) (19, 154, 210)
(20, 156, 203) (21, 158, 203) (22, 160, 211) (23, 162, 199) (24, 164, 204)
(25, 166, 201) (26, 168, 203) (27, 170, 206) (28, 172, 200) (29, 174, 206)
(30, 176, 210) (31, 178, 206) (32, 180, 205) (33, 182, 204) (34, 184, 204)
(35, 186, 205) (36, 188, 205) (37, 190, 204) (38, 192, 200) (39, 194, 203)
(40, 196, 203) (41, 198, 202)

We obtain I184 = 205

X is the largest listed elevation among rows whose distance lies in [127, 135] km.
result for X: 228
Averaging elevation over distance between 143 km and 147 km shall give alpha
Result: 216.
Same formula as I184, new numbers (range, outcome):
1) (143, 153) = 216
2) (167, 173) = 206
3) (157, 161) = 211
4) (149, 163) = 215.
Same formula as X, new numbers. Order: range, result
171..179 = 210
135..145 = 226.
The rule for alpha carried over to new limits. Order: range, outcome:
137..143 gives 219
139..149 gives 215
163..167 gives 202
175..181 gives 207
